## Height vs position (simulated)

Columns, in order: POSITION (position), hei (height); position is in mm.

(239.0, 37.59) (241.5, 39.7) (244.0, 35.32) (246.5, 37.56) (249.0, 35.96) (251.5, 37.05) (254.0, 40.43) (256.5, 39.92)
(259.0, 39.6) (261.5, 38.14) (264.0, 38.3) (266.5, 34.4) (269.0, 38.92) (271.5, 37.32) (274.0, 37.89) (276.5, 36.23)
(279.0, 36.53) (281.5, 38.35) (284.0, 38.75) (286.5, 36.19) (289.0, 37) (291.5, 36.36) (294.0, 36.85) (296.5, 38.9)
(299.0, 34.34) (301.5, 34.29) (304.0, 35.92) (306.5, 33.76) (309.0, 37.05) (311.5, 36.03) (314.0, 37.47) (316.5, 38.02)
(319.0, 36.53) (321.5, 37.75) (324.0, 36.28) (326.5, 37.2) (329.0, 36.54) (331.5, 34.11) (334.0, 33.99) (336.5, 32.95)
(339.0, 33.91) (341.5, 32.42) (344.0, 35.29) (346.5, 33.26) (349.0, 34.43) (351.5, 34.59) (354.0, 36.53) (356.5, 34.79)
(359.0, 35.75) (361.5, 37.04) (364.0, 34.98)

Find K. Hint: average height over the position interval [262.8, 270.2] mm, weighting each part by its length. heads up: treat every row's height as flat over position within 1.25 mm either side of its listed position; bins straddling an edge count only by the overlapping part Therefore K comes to 37.2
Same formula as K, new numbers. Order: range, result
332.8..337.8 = 33.5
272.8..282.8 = 37.3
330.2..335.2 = 34.1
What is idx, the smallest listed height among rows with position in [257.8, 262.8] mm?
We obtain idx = 38.14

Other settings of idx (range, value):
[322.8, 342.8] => 32.42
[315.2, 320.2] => 36.53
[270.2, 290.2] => 36.19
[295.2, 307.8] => 33.76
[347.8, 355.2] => 34.43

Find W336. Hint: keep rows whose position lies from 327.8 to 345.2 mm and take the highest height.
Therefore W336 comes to 36.54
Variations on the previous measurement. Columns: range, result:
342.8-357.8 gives 36.53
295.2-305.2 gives 38.9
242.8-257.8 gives 40.43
